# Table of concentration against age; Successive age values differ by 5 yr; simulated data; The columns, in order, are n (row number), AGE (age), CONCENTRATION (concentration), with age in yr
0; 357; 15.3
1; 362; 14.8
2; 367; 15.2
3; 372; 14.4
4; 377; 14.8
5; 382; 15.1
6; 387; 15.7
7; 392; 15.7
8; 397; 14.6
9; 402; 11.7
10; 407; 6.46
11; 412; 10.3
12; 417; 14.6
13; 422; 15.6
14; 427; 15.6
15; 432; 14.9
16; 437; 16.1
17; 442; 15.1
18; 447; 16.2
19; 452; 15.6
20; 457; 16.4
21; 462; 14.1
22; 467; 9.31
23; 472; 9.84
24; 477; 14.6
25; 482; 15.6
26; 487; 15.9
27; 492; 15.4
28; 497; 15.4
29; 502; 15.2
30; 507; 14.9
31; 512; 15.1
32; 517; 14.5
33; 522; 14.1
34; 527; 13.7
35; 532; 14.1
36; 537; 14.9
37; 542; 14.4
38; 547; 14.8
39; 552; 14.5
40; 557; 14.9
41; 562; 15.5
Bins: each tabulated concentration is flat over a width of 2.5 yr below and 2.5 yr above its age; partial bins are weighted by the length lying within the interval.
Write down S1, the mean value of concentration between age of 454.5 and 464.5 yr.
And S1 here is 15.2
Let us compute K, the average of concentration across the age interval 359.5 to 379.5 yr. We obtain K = 14.8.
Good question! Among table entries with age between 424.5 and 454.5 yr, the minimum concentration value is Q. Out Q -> 14.9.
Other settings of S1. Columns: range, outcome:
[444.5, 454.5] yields 15.9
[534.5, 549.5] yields 14.7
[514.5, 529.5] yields 14.1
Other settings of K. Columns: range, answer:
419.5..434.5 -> 15.4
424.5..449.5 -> 15.6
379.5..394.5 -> 15.5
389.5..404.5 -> 14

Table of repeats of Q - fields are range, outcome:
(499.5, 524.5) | 14.1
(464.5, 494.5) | 9.31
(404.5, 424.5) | 6.46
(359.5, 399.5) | 14.4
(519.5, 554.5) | 13.7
